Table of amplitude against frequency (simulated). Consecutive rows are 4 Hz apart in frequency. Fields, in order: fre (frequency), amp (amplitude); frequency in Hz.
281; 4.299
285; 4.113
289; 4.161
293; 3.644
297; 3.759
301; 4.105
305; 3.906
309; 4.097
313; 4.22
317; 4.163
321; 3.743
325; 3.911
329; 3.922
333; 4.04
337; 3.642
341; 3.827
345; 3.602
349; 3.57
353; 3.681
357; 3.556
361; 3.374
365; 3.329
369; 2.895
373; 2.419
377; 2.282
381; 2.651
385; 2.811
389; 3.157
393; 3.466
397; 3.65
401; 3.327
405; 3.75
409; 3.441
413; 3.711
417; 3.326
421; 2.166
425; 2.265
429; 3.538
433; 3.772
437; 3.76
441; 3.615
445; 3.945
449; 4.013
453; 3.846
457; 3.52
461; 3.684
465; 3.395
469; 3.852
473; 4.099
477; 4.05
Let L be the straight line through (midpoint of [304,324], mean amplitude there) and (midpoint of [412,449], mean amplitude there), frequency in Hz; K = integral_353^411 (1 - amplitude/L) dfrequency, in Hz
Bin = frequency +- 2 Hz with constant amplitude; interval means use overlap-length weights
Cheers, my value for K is 7.5 Hz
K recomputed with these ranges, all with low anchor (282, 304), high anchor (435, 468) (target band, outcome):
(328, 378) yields 6.10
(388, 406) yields 1.60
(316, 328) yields 0.02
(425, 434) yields 1.02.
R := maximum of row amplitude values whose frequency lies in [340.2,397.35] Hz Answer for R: 3.827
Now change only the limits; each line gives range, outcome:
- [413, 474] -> 4.099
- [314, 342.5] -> 4.163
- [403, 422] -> 3.75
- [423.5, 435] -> 3.772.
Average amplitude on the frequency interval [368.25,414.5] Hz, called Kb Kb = 3.13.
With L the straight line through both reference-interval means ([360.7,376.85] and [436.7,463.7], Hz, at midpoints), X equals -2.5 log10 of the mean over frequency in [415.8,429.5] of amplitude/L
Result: 0.26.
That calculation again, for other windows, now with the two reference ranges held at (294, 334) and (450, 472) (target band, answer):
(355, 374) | 0.23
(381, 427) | 0.20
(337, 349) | 0.07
